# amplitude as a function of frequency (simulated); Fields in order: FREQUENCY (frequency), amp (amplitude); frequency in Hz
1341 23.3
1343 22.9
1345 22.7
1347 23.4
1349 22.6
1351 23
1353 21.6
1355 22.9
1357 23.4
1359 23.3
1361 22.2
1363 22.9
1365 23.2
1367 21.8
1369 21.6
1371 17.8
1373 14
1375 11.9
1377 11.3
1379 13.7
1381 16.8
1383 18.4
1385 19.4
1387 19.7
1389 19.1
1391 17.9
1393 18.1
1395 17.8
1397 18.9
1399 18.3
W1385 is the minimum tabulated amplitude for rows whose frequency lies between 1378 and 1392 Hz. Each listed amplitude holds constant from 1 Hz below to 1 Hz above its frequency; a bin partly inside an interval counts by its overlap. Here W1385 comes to 13.7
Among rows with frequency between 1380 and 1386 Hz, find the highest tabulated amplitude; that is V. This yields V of 19.4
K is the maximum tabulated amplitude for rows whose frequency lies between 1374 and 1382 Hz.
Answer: 16.8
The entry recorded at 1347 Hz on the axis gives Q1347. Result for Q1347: 23.4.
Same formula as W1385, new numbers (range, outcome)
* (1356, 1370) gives 21.6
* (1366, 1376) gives 11.9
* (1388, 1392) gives 17.9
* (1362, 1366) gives 22.9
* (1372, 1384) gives 11.3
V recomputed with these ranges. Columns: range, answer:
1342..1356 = 23.4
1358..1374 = 23.3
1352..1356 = 22.9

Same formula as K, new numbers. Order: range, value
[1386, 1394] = 19.7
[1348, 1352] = 23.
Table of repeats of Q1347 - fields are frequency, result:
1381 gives 16.8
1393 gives 18.1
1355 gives 22.9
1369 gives 21.6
